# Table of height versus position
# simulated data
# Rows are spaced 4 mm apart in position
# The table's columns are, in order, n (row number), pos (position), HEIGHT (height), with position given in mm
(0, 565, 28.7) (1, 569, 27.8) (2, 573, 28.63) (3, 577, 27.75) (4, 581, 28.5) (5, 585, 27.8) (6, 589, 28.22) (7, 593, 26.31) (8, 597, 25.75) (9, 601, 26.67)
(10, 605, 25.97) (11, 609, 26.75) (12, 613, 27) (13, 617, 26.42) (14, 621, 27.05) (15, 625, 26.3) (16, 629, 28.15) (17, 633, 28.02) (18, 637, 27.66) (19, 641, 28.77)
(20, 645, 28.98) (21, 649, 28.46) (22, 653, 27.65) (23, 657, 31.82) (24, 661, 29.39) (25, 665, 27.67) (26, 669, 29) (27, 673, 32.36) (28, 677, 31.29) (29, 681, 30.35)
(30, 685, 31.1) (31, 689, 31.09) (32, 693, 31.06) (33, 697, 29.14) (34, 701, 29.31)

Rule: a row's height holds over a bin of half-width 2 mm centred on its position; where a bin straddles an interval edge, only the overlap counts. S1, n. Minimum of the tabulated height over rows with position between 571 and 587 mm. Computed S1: 27.75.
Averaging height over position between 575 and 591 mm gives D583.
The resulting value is 28.1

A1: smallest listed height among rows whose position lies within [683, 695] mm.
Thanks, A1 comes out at 31.06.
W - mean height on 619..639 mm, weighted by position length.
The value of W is 27.4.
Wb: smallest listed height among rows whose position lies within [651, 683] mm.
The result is 27.65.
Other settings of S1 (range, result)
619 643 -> 26.3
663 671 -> 27.67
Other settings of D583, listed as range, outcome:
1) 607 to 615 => 26.9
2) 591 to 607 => 26.2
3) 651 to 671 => 29.1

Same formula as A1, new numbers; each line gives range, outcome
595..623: 25.75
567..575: 27.8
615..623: 26.42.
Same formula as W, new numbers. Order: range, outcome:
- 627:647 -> 28.3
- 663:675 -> 29.7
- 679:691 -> 30.8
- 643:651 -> 28.7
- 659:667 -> 28.5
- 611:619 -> 26.7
